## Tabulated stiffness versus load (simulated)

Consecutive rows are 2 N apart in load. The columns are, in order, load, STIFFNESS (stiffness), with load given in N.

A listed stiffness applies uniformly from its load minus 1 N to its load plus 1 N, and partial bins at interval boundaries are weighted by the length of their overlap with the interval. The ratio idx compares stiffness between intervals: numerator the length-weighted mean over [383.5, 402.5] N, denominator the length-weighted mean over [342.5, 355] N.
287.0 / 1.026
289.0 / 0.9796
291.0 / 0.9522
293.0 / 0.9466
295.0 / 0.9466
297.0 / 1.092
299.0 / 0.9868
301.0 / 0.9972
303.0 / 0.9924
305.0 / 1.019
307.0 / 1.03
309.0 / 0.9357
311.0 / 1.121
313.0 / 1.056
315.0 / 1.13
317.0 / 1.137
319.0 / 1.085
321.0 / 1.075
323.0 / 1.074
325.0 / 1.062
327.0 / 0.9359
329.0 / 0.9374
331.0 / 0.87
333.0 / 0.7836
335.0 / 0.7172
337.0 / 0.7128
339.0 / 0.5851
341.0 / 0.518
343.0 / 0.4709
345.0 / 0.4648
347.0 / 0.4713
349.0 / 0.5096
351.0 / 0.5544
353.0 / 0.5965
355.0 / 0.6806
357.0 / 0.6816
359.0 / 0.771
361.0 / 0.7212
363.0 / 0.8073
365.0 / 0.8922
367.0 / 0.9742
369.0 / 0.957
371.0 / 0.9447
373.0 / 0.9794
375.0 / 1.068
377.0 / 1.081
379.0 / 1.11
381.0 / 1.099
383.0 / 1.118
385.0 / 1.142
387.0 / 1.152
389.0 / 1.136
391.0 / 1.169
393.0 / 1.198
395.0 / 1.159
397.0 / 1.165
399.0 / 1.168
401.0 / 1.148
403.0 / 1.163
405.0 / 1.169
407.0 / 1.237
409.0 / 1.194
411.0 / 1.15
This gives 2.2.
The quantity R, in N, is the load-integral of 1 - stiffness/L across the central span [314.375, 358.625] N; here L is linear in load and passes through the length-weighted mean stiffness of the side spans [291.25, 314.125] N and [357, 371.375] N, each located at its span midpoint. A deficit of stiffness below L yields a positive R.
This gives 7.50 N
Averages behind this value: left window 1.01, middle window 0.772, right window 0.851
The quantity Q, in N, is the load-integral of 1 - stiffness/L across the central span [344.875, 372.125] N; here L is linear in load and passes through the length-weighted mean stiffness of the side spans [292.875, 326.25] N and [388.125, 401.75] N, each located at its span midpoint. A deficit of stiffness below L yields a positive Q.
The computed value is 9.5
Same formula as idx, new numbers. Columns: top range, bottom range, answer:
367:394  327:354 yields 1.69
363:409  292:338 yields 1.11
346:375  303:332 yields 0.74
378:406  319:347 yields 1.47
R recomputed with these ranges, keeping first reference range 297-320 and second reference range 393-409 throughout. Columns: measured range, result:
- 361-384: 3.0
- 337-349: 6.3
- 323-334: 1.5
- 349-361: 5.0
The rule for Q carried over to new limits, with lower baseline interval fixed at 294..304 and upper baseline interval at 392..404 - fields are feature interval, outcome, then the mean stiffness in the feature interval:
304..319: -0.57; 1.06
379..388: 0.13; 1.13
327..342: 4.45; 0.746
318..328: -0.04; 1.05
